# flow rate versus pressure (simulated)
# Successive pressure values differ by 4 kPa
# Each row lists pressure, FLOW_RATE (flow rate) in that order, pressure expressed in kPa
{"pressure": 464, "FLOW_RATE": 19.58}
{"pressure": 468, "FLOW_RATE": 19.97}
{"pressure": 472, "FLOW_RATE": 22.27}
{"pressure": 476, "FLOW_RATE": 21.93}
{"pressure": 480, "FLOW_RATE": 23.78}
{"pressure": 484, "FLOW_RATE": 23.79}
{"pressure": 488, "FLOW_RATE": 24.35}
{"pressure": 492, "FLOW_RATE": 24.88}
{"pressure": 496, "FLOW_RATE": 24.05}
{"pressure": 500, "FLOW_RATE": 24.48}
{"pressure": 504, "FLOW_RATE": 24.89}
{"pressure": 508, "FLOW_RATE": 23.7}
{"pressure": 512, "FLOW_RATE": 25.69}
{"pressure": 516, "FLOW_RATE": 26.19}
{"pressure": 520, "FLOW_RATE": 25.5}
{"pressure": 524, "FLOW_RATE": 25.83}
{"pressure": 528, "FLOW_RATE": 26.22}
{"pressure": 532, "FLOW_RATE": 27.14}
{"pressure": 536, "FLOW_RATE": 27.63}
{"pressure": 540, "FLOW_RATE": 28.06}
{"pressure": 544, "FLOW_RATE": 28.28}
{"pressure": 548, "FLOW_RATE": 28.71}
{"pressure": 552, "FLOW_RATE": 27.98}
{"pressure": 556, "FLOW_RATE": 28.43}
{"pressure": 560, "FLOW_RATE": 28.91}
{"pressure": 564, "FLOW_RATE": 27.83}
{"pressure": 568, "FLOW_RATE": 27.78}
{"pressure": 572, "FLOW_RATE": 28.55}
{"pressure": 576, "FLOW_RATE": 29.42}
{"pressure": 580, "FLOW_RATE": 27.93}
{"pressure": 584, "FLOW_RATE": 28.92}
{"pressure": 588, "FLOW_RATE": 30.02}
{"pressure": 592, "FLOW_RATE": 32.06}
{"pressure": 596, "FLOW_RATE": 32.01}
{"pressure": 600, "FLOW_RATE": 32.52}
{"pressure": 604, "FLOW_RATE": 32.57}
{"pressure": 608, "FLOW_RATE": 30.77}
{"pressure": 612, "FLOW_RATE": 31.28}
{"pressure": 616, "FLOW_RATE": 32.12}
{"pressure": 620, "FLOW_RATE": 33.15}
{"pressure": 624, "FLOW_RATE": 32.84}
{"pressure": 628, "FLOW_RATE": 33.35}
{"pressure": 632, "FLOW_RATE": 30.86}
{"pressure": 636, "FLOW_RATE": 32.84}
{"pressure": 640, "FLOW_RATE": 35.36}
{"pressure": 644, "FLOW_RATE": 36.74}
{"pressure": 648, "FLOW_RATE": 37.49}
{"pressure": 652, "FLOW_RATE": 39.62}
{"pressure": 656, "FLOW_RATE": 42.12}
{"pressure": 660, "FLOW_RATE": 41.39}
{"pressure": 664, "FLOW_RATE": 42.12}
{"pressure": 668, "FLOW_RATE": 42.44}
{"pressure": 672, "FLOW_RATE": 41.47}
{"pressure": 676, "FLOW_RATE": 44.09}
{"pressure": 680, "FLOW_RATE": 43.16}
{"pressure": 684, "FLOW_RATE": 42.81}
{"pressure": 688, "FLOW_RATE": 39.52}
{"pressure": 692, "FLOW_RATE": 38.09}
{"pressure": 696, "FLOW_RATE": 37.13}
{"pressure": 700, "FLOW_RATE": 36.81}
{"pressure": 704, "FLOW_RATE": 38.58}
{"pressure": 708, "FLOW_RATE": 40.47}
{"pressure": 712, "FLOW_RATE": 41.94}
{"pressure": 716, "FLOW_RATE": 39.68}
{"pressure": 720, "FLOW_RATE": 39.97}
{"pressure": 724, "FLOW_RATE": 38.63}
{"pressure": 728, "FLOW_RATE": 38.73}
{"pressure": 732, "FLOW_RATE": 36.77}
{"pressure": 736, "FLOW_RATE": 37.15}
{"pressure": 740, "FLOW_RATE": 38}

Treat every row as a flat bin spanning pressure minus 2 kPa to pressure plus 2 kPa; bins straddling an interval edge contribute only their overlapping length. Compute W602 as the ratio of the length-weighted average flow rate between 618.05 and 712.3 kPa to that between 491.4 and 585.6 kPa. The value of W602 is 1.4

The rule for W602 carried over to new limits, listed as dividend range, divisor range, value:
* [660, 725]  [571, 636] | 1.30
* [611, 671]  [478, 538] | 1.44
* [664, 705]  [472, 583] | 1.54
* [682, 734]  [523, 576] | 1.40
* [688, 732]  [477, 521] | 1.58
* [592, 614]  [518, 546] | 1.18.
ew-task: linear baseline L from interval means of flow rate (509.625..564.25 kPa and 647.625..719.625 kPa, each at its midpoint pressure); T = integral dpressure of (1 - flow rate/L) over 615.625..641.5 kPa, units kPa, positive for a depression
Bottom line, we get 1.9 kPa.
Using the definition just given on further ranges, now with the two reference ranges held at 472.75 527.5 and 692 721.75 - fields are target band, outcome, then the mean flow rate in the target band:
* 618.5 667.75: -2.9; 36.7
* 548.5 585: 1.0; 28.4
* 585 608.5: -0.2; 31.6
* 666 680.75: -2.4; 42.8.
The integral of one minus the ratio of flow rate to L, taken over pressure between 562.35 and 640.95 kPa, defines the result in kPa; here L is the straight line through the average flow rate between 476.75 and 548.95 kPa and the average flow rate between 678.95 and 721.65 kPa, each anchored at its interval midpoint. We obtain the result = 3.1 kPa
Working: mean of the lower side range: 25.6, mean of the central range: 31.1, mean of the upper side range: 39.8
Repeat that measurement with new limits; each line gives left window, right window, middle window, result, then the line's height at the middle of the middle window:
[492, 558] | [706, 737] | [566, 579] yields 0.4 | 29.5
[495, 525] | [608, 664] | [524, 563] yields 0.0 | 27.8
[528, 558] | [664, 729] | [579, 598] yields 0.8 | 31.6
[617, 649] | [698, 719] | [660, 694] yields -4.2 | 37.2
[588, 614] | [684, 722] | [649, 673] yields -3.4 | 36.2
